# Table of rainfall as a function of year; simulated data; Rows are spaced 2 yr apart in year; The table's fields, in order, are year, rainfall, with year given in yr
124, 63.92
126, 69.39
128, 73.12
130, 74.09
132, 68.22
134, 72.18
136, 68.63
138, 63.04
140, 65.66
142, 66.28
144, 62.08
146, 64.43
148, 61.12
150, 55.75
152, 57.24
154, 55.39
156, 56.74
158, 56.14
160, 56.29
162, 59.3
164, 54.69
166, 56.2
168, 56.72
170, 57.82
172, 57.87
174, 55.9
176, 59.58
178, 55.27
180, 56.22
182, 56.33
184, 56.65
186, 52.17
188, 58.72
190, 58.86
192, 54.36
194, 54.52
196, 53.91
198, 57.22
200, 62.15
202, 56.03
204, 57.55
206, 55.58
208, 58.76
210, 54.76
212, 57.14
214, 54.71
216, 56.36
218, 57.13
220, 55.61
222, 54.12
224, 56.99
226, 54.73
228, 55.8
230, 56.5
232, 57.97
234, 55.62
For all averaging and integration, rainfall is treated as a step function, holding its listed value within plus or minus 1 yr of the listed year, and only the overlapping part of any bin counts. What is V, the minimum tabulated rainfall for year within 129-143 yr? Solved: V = 63.04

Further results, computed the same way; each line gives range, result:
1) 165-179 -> 55.27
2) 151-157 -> 55.39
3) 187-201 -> 53.91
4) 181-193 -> 52.17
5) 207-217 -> 54.71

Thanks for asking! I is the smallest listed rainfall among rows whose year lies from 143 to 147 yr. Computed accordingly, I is 62.08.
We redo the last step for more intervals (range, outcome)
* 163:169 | 54.69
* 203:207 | 55.58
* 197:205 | 56.03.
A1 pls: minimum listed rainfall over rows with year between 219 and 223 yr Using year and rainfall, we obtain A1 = 54.12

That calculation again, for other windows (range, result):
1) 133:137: 68.63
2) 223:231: 54.73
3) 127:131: 73.12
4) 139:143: 65.66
